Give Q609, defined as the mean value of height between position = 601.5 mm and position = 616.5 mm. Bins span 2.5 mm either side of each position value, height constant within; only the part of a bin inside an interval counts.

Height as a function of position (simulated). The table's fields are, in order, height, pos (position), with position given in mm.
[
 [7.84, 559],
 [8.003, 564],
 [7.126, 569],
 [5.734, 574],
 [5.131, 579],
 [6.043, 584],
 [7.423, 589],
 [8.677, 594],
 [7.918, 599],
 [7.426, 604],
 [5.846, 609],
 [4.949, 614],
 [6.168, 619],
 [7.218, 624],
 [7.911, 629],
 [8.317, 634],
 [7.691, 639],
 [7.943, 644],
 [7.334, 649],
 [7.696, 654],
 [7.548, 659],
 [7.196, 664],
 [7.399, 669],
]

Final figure 6.07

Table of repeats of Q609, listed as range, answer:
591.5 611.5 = 7.47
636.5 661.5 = 7.64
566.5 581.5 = 6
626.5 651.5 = 7.84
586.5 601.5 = 8.01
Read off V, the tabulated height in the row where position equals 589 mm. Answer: 7.423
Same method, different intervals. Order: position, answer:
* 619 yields 6.168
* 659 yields 7.548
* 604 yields 7.426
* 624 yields 7.218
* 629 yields 7.911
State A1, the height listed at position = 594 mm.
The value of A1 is 8.677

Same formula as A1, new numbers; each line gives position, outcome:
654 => 7.696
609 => 5.846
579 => 5.131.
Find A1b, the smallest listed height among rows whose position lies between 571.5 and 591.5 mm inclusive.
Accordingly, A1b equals 5.131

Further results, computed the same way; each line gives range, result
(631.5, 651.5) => 7.334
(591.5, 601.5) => 7.918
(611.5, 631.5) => 4.949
